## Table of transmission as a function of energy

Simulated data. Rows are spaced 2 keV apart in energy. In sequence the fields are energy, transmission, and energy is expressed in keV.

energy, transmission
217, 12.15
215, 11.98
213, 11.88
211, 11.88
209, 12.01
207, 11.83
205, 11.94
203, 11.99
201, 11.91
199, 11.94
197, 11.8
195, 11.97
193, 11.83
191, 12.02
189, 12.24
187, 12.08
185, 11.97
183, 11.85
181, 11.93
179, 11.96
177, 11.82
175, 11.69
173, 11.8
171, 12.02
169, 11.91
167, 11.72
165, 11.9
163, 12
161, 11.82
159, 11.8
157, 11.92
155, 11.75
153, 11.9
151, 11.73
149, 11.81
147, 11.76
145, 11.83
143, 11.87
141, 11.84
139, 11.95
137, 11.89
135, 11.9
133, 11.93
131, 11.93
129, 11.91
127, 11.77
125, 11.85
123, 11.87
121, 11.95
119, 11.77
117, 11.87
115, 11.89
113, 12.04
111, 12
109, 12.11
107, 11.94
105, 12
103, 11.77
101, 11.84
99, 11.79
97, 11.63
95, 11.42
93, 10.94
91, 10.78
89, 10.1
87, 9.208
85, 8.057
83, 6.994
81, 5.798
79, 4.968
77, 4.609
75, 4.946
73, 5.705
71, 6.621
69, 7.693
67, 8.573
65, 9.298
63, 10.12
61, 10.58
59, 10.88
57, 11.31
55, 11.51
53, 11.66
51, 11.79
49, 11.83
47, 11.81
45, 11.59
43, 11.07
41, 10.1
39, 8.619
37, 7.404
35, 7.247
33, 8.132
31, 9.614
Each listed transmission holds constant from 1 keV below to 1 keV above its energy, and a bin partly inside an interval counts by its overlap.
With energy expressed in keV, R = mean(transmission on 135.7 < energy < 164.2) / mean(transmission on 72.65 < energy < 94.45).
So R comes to 1.6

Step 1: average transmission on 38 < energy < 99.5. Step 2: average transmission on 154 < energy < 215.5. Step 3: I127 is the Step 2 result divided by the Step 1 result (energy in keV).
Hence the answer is 1.27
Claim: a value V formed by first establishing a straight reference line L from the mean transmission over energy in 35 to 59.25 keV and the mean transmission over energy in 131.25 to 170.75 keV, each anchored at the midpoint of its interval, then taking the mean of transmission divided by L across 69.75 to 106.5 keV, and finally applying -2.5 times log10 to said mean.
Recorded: 0.25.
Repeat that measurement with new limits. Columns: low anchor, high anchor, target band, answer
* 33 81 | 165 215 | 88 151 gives -0.133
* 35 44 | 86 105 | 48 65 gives -0.149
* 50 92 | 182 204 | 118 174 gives -0.116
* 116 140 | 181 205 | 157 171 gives 0.005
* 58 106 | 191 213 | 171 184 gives -0.050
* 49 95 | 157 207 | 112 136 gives -0.156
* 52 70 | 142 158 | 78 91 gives 0.340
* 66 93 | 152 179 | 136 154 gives -0.102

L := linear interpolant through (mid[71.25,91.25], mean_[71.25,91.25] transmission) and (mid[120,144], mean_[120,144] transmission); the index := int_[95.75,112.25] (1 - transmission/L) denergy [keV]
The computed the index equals -4.9 keV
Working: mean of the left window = 6.96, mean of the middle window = 11.9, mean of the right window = 11.9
